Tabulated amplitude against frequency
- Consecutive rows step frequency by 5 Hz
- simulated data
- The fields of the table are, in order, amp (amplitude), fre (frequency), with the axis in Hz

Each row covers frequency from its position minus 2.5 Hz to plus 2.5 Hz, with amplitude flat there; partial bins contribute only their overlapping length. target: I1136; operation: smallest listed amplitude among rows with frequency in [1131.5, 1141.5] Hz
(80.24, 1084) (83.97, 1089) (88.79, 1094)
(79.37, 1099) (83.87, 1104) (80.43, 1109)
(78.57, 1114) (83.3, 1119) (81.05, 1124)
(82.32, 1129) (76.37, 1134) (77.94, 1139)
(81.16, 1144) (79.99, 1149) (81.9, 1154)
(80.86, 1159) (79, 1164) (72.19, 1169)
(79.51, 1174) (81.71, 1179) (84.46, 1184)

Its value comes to 76.37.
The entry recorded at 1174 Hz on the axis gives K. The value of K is 79.51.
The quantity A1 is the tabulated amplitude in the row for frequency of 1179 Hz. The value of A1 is 81.71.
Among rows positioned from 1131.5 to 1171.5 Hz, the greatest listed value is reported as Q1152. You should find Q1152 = 81.9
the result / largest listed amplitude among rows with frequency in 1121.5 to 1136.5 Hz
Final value 82.32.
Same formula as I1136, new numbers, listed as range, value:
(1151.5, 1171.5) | 72.19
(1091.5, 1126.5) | 78.57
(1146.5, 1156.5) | 79.99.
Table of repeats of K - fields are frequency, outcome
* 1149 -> 79.99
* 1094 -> 88.79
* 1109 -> 80.43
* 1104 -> 83.87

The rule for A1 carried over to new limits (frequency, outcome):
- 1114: 78.57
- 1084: 80.24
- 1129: 82.32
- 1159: 80.86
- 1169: 72.19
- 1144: 81.16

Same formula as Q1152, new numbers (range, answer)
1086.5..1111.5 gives 88.79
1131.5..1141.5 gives 77.94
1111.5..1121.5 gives 83.3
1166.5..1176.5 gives 79.51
